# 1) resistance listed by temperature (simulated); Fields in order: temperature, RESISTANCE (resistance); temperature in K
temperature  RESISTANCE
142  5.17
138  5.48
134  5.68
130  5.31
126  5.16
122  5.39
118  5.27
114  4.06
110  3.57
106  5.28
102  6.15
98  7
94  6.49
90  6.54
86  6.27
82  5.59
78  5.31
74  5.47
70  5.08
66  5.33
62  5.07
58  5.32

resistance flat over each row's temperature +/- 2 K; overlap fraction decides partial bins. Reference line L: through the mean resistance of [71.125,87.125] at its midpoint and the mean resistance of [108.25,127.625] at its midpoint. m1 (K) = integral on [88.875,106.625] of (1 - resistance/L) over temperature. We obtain -4.1 K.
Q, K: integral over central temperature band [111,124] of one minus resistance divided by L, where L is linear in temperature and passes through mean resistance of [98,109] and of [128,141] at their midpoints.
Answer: 1.9 K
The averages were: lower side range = 5.75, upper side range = 5.47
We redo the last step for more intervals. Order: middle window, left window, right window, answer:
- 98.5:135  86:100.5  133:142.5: 5.1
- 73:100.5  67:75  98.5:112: -4.6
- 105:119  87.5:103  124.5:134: 3.6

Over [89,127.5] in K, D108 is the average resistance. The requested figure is 5.47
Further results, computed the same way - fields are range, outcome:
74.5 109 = 5.98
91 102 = 6.62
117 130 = 5.28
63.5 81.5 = 5.32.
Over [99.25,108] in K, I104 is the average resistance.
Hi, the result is 5.83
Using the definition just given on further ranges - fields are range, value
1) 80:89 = 6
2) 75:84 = 5.45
